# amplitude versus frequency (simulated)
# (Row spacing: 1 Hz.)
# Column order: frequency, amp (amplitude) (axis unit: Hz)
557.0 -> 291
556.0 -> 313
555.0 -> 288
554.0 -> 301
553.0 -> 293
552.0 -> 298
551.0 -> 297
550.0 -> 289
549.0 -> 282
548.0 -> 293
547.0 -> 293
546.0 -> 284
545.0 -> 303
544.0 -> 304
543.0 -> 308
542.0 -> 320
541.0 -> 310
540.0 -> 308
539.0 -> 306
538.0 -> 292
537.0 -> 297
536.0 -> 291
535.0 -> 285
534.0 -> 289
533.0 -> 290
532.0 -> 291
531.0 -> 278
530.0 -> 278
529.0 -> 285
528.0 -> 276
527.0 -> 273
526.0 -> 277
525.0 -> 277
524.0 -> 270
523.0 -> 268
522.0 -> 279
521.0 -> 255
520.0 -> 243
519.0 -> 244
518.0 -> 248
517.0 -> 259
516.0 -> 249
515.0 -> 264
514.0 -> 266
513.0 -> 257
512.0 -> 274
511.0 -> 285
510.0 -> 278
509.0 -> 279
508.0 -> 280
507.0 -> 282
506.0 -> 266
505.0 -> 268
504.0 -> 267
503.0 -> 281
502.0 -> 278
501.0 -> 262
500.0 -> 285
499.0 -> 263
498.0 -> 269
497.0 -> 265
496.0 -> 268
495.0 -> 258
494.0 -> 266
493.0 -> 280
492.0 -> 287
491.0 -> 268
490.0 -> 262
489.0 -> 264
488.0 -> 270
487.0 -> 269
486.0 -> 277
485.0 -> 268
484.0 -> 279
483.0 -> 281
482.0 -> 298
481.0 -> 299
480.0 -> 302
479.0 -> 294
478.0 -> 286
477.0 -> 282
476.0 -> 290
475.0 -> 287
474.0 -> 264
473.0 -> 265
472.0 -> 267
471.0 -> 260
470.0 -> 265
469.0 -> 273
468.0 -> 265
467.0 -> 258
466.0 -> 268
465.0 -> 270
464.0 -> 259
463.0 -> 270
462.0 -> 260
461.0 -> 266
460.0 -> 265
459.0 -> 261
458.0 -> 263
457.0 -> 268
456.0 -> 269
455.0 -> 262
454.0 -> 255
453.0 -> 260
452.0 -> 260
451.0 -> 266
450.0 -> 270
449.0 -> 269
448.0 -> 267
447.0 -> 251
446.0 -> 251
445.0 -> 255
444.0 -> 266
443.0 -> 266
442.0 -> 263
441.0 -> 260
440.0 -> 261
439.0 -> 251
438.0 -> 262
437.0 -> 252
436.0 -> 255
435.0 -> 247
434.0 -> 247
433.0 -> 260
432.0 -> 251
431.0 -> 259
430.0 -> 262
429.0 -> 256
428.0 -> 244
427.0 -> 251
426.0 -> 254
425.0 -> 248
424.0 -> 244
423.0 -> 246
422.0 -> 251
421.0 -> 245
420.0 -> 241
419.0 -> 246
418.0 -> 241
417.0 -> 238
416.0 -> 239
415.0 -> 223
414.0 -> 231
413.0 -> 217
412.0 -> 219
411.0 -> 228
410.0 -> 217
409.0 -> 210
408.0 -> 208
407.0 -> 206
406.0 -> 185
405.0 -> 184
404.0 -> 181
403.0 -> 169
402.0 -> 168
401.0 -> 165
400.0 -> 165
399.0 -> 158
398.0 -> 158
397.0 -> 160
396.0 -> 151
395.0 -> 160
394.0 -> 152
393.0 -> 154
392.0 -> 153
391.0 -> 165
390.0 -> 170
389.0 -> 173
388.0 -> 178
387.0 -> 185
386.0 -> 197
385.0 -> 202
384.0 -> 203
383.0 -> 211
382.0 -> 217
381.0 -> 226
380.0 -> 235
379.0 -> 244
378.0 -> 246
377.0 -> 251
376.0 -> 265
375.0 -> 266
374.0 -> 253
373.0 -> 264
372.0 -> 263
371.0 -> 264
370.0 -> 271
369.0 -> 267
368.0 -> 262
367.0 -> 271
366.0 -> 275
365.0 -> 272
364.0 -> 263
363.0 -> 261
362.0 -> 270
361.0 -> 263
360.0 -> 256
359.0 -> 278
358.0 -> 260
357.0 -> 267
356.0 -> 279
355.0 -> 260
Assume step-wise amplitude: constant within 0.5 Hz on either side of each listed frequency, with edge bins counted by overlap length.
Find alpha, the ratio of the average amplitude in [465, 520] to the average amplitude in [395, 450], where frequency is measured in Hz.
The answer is 1.18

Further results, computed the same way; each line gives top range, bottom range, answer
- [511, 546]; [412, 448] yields 1.12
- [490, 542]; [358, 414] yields 1.27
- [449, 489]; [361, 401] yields 1.25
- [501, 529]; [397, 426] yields 1.27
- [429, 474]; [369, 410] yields 1.29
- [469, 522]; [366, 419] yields 1.29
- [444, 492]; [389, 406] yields 1.64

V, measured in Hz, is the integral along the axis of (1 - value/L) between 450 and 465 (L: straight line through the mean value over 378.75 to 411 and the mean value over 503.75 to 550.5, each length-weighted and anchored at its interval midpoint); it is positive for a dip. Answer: -2.2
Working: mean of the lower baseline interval 185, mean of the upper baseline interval 280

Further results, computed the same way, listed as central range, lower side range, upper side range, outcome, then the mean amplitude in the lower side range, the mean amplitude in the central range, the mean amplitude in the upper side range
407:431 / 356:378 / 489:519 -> 2.63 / 265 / 237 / 269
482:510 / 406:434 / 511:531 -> -1.45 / 238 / 272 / 266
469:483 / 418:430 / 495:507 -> -0.96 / 248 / 281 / 270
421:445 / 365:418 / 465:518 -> -1.81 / 211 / 254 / 273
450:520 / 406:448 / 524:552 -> -0.39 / 244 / 270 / 291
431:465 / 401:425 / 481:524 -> -3.13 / 218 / 260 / 270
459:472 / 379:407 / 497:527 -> -1.73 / 180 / 265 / 268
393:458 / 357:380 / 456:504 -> 8.85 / 262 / 231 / 272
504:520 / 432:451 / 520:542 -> 0.74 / 258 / 266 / 284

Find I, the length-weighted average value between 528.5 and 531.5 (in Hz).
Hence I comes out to 280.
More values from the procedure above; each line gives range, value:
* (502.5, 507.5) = 273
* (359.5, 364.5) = 263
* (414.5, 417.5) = 233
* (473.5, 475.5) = 276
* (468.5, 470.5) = 269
